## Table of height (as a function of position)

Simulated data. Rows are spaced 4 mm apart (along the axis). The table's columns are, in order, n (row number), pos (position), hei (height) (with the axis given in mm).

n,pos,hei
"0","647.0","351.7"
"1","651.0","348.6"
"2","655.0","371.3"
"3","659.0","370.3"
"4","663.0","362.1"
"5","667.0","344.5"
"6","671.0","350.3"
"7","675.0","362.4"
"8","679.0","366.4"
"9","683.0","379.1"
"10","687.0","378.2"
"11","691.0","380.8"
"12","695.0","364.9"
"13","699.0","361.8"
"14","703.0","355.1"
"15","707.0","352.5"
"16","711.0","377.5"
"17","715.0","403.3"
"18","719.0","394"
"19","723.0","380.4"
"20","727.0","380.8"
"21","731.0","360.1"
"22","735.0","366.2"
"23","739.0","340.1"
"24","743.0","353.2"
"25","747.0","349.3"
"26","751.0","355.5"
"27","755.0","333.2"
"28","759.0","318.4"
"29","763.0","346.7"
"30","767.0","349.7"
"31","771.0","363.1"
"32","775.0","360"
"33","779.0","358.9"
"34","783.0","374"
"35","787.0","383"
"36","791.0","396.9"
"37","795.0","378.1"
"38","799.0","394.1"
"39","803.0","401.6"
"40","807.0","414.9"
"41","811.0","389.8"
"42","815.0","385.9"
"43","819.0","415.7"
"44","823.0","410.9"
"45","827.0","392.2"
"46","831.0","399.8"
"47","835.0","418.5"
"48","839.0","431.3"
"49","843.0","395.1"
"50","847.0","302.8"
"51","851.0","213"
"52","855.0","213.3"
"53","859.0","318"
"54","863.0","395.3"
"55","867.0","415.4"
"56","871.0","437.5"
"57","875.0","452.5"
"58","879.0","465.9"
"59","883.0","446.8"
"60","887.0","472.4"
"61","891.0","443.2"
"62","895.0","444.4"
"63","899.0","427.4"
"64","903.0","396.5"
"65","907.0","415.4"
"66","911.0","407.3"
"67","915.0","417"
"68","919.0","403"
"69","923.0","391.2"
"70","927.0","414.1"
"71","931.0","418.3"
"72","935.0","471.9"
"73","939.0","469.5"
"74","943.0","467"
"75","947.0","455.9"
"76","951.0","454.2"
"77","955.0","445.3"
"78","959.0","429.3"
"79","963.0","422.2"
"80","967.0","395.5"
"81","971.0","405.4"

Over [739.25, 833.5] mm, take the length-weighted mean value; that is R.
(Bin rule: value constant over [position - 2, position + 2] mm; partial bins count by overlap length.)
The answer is 375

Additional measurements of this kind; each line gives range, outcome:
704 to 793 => 363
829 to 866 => 345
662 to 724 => 370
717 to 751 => 365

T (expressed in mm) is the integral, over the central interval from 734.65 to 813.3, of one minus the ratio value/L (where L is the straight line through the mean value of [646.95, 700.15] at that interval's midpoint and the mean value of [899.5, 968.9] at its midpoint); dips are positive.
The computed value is 4.56 mm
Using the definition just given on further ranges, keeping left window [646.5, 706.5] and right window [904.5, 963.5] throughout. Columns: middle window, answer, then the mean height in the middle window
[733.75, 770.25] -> 3.6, 346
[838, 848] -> 0.7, 378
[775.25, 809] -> 0.7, 386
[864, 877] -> -0.5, 432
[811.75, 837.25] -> 0.0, 403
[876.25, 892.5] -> -1.5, 457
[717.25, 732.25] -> -0.1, 380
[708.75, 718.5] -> -0.4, 390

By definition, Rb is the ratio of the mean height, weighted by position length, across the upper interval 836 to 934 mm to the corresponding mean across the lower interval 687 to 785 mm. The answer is 1.10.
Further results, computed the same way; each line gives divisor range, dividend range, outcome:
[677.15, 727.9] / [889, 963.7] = 1.15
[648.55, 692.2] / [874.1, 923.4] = 1.18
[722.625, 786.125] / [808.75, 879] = 1.06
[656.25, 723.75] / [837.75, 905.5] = 1.06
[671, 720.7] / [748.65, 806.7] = 0.99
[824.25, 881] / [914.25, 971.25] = 1.15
